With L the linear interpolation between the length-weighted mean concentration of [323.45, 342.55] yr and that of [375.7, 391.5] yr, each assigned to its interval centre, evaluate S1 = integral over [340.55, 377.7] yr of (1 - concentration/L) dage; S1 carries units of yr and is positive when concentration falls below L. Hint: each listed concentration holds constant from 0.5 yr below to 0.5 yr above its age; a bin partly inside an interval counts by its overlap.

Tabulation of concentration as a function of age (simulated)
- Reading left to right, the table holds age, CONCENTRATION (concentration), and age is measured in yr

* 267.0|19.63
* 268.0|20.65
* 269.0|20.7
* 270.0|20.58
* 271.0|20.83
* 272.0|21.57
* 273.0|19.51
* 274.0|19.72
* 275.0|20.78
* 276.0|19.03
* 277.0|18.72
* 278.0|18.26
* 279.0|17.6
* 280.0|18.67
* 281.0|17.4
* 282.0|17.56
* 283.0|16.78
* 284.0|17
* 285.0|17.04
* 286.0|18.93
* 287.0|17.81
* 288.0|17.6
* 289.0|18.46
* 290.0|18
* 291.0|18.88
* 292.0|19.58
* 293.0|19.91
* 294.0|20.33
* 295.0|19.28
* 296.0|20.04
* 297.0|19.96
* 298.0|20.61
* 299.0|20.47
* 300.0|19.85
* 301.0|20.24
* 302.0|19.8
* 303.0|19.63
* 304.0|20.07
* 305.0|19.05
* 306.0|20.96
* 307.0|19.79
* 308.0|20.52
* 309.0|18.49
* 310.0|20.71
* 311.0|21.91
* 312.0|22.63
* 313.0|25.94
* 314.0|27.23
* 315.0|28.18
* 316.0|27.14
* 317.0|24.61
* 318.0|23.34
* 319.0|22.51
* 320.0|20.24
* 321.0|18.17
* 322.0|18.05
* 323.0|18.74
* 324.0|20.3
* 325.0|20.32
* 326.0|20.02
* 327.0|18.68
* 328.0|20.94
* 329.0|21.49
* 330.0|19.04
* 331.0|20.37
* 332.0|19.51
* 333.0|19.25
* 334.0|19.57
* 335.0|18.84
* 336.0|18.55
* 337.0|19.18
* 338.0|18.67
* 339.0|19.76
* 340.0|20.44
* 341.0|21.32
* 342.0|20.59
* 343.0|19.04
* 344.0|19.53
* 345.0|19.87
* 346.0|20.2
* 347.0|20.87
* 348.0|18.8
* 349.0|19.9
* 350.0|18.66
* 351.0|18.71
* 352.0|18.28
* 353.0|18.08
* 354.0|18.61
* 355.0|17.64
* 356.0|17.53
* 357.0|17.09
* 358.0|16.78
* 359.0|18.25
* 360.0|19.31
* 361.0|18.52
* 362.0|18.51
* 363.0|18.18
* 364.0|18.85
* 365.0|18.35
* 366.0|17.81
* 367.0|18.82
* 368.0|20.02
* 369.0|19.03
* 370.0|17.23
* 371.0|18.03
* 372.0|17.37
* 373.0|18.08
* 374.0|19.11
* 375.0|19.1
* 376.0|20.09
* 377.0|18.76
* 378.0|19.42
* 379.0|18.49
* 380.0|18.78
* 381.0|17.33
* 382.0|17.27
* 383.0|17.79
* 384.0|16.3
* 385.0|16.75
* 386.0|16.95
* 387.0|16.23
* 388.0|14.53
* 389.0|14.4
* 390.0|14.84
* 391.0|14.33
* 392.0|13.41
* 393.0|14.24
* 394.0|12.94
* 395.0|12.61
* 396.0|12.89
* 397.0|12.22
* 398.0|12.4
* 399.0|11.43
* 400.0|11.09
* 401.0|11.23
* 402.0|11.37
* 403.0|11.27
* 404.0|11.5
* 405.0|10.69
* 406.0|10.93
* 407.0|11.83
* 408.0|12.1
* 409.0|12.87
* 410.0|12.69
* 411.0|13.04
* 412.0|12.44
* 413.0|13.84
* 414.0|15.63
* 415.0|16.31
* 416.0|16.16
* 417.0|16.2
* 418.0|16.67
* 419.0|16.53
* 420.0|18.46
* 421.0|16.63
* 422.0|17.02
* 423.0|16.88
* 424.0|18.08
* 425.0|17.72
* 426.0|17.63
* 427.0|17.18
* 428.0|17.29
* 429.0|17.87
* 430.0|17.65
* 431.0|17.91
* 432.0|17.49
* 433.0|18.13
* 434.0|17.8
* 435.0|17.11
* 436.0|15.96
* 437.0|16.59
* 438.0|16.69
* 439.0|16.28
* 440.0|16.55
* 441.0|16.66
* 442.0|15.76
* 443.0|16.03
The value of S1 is -0.88 yr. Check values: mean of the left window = 19.8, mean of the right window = 17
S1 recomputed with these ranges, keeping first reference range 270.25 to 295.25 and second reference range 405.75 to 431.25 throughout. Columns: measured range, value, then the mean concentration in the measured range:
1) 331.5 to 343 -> -1.34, 19.6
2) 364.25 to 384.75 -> -2.02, 18.3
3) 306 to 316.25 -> -2.78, 23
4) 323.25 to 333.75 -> -1.31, 20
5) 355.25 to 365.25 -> -0.65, 18.1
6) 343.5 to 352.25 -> -1.09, 19.5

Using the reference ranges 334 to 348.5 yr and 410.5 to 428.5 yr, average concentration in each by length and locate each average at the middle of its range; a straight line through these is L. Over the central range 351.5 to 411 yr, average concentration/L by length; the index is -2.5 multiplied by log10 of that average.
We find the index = 0.14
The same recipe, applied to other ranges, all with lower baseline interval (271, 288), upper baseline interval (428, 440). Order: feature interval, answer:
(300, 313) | -0.12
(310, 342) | -0.16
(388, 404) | 0.35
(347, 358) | -0.03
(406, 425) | 0.15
